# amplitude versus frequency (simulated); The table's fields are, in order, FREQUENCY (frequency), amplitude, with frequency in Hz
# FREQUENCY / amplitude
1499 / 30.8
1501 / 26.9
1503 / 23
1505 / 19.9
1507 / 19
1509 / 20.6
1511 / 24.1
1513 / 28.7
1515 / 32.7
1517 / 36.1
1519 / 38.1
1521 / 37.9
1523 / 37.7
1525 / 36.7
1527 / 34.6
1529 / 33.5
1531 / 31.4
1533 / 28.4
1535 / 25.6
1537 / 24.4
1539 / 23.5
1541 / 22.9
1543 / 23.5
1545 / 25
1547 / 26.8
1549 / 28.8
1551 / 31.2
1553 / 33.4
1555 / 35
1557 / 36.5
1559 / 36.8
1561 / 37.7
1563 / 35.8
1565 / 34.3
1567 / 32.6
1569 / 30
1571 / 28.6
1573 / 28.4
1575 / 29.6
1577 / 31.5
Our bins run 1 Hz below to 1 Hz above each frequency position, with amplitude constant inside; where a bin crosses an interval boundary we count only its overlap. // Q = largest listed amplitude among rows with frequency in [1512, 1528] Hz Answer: 38.1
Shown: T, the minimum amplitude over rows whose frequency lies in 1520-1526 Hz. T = 36.7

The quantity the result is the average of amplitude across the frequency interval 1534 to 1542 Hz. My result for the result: 24.1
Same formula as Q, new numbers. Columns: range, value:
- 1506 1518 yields 36.1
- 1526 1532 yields 34.6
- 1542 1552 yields 31.2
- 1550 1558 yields 36.5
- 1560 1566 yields 37.7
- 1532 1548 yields 28.4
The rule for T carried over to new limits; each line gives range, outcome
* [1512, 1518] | 28.7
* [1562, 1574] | 28.4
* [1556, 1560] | 36.5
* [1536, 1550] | 22.9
